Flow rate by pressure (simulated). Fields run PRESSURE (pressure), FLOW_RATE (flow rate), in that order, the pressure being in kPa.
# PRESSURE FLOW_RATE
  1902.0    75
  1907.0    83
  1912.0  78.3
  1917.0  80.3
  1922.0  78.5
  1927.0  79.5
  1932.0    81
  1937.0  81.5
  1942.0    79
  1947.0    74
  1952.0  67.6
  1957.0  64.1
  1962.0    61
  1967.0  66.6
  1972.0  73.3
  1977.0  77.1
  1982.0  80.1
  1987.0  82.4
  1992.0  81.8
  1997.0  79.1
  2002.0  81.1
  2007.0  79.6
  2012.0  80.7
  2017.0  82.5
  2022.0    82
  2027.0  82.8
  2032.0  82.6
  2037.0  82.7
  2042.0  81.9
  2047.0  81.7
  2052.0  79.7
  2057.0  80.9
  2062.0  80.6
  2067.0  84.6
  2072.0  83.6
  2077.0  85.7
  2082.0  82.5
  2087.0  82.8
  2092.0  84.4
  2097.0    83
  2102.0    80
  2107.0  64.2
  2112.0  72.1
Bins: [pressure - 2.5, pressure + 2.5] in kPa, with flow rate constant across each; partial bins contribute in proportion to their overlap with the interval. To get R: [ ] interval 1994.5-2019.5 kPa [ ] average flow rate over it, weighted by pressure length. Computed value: 80.6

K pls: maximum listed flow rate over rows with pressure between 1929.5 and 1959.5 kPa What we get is 81.5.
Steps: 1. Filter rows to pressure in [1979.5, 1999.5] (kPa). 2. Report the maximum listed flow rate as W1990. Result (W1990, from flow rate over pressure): 82.4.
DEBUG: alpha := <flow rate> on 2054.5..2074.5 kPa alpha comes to 82.4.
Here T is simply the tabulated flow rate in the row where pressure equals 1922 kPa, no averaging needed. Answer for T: 78.5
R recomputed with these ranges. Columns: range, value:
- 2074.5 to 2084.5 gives 84.1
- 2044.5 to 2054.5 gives 80.7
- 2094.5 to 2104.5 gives 81.5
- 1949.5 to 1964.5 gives 64.2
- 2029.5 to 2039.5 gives 82.7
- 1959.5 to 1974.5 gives 67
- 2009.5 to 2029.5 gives 82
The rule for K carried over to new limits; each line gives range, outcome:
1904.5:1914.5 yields 83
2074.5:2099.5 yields 85.7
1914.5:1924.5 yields 80.3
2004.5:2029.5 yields 82.8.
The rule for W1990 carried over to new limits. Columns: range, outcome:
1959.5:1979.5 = 77.1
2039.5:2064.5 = 81.9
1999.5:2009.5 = 81.1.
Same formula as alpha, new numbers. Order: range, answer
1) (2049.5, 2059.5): 80.3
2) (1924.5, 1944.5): 80.2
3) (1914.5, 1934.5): 79.8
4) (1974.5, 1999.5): 80.1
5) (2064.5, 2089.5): 83.8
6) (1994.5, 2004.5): 80.1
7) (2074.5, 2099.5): 83.7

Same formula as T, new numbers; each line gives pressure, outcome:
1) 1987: 82.4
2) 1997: 79.1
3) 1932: 81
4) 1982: 80.1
